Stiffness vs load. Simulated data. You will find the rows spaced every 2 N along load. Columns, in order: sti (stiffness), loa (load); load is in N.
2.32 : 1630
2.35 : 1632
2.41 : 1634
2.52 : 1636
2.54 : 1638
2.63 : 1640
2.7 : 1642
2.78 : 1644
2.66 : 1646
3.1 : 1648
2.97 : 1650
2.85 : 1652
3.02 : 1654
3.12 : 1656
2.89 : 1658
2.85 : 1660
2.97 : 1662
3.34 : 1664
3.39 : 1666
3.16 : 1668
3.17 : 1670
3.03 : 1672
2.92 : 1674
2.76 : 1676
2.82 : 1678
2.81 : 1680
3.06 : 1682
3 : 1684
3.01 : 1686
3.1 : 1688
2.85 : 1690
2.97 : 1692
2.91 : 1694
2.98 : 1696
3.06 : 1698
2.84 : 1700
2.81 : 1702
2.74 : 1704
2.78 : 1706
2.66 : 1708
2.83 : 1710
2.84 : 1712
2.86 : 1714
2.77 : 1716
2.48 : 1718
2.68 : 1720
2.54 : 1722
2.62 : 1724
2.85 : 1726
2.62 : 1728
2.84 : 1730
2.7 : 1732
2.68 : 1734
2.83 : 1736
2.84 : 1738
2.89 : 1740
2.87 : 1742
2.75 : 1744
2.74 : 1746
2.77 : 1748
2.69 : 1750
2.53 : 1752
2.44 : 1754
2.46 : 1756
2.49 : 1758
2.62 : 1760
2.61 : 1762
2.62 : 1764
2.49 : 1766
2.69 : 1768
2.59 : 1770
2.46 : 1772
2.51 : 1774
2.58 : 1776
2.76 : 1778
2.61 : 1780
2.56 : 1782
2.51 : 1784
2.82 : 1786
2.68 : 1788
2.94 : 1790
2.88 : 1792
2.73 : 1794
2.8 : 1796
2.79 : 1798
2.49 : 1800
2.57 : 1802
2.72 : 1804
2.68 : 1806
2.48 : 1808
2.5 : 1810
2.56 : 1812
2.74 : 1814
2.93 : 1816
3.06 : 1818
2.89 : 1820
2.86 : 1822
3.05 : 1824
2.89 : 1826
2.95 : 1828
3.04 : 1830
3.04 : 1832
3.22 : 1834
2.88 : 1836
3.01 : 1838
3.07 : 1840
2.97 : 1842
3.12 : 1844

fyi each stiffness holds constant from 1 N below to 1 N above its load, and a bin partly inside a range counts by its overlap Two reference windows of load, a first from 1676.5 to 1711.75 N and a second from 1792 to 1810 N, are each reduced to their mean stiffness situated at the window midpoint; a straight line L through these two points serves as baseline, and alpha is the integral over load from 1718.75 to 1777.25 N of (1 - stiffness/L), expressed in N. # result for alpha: 2.6 N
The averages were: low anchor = 2.89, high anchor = 2.66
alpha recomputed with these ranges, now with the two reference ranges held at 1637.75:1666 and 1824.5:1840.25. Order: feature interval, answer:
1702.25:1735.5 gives 2.57 N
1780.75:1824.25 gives 3.82 N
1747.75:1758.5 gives 1.51 N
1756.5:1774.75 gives 2.53 N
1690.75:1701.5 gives -0.02 N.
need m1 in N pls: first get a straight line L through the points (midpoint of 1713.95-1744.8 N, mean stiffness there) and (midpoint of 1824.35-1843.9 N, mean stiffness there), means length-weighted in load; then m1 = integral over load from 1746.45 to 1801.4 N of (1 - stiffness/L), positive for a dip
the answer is 4.22 N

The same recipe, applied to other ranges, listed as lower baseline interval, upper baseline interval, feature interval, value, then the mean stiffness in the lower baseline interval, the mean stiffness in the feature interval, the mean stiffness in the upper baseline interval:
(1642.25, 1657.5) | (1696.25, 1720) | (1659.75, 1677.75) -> -1.2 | 2.92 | 3.06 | 2.79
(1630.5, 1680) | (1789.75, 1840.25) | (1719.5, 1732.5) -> 0.7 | 2.87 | 2.69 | 2.83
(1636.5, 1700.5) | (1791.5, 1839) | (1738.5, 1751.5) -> 0.5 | 2.94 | 2.78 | 2.82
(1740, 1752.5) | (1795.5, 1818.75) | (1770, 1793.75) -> 0.4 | 2.75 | 2.66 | 2.69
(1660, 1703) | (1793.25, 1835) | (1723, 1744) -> 1.1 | 2.99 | 2.77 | 2.81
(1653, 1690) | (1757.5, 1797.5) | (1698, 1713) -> 0.5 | 3.02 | 2.8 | 2.65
